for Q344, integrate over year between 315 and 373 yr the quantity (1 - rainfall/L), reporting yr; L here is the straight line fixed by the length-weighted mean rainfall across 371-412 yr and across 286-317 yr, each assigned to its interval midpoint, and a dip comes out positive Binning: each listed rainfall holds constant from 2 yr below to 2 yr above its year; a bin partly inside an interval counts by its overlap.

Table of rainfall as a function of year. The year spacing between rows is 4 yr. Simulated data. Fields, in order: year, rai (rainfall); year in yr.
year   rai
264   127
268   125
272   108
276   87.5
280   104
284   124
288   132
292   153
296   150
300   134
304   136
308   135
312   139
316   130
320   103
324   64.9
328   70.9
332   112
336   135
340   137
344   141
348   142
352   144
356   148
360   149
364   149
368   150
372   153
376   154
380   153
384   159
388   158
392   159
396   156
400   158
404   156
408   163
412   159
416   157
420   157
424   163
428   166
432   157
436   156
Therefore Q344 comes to 7.77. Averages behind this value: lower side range 139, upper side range 157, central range 128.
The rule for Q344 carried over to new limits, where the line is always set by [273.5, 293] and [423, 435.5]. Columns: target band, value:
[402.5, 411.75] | -0.3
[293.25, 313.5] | -2.5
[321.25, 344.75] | 4.4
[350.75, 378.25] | -1.5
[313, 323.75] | 1.5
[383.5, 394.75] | -0.7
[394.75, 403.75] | -0.3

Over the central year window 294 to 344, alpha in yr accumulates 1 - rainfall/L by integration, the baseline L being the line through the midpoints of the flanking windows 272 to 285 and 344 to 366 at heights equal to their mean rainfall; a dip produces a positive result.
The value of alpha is 1.5 yr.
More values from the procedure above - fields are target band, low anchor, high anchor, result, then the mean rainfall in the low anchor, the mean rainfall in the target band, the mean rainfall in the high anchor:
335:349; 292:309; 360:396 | 0.9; 141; 139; 154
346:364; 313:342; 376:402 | -2.2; 109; 146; 157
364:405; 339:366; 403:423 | -0.9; 145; 155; 159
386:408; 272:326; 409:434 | -0.8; 122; 158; 160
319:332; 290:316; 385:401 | 5.6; 140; 82.8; 158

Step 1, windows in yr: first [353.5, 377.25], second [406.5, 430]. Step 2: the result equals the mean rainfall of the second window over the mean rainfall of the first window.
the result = 1.1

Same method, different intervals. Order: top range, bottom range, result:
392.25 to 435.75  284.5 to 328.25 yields 1.28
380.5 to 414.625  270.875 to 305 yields 1.26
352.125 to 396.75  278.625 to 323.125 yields 1.18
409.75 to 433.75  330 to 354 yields 1.18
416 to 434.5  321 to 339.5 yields 1.61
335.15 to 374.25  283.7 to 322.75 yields 1.09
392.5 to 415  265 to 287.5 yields 1.41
